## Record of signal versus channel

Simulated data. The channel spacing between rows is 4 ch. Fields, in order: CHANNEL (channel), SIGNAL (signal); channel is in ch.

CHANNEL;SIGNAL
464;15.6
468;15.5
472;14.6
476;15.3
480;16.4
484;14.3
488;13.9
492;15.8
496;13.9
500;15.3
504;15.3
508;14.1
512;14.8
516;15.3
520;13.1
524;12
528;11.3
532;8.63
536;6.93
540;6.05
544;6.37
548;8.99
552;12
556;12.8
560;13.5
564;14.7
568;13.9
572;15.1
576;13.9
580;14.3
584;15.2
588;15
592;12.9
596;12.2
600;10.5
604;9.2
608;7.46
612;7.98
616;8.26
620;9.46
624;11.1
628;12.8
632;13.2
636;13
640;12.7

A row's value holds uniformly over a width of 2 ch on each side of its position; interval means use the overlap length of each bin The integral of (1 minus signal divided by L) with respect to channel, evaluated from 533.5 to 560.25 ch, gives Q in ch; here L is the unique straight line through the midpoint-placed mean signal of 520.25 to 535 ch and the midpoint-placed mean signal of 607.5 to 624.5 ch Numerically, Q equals 2.55 ch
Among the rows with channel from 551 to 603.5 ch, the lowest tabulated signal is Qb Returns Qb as 10.5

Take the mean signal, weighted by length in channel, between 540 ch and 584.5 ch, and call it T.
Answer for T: 12.4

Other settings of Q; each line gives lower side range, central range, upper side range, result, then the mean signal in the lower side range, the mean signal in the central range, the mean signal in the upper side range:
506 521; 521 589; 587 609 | 4.7 ch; 14.4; 11.8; 11.2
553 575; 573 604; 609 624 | -4.4 ch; 13.9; 13.2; 8.83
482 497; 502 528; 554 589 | 1.0 ch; 14.5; 13.9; 14.2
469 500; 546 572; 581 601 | 1.8 ch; 14.9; 12.8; 13.3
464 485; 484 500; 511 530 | -0.1 ch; 15.3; 14.6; 13.2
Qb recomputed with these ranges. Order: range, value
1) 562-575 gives 13.9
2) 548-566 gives 8.99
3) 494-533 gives 8.63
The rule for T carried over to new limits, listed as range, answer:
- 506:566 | 11.4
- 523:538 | 9.56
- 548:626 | 12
